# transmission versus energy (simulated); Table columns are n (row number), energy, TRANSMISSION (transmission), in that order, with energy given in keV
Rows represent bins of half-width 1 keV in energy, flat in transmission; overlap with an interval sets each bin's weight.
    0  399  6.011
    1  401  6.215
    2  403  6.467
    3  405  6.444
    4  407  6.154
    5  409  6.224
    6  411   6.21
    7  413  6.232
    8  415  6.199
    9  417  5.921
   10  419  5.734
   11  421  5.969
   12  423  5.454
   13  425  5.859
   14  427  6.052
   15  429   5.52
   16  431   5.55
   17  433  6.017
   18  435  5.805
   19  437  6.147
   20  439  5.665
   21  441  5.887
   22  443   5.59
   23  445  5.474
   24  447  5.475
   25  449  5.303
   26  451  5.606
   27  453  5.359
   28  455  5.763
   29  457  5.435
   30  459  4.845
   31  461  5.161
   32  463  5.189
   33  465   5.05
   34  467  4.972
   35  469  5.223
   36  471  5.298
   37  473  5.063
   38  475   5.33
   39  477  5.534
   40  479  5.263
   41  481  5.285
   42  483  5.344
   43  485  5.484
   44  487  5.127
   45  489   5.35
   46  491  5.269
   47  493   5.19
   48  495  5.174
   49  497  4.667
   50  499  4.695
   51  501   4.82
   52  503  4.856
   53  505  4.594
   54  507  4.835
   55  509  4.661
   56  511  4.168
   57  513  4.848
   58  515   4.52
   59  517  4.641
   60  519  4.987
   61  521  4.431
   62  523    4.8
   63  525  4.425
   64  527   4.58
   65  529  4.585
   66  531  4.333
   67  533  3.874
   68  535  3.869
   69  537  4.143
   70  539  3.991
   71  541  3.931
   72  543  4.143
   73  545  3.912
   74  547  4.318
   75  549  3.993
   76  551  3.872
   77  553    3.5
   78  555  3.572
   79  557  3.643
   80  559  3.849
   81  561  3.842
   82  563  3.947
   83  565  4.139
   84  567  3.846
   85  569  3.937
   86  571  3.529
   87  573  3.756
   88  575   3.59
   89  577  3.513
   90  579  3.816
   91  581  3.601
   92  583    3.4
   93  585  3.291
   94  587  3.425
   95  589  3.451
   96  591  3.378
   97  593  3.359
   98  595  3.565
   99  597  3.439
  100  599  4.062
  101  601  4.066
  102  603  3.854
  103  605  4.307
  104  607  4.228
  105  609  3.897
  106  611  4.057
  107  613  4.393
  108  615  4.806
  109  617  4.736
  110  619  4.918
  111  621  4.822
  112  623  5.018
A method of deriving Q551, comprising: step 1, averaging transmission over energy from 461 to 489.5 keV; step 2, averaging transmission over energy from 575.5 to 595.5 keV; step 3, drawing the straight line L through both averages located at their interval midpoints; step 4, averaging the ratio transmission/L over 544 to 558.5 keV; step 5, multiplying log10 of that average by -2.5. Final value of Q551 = 0.06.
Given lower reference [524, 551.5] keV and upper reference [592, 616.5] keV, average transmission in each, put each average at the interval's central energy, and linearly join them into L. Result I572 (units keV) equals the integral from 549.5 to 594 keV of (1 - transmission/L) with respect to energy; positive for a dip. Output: 4.68 keV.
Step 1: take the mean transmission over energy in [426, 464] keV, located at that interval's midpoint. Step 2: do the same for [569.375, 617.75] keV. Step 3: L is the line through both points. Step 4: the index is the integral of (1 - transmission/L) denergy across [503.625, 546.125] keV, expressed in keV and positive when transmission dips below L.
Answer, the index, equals 2.1 keV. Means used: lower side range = 5.57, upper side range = 3.81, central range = 4.4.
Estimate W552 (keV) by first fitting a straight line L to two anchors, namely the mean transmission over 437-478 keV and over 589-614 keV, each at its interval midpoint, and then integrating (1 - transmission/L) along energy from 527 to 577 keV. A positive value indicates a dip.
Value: 5.3 keV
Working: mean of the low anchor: 5.38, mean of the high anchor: 3.87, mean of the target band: 3.93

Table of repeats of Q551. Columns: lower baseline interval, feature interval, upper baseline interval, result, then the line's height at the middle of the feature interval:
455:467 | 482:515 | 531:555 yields -0.070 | 4.62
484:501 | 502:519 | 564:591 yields 0.029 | 4.79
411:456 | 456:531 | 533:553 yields -0.039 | 4.79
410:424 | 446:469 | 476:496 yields 0.058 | 5.57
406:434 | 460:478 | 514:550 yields 0.004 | 5.22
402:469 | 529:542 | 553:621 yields 0.108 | 4.49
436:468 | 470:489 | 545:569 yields -0.060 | 5.02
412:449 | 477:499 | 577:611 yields -0.031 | 5.06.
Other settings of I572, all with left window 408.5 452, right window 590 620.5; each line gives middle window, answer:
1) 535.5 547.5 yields 1.7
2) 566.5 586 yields 3.3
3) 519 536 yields 1.6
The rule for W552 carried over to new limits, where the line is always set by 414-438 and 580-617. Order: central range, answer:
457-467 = 0.6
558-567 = 0.7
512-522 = 0.2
